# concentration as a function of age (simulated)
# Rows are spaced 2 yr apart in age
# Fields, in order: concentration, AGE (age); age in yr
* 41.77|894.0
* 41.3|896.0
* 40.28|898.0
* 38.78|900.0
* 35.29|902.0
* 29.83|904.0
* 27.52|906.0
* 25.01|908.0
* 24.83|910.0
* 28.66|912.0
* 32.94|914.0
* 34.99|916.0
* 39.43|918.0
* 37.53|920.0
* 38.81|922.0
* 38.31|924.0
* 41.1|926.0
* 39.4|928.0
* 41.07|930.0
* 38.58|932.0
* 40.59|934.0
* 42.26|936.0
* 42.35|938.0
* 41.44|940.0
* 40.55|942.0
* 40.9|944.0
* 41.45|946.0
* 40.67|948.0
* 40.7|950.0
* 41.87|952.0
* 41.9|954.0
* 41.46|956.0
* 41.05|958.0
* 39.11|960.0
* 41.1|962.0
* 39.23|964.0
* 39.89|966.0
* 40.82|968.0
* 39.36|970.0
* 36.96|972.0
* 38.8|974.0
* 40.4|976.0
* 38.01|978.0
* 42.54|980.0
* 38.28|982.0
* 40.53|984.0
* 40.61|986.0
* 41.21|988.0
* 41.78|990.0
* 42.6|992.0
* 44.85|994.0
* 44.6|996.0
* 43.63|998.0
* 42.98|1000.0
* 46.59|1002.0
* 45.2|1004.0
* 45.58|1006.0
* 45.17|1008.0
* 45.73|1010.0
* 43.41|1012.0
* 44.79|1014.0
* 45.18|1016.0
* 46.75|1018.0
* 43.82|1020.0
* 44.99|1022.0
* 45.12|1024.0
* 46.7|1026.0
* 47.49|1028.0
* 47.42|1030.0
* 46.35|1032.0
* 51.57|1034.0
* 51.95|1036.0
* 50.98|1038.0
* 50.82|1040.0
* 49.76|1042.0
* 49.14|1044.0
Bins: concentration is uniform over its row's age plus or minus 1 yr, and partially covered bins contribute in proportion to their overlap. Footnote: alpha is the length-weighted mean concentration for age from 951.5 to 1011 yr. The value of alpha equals 41.7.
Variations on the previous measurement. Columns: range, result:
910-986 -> 39.4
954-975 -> 39.9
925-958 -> 41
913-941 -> 39.2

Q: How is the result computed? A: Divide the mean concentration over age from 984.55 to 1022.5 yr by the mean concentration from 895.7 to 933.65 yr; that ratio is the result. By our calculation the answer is 1.2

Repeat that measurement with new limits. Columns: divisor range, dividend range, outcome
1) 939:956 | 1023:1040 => 1.18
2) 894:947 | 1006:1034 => 1.23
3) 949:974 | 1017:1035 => 1.16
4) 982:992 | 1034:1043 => 1.25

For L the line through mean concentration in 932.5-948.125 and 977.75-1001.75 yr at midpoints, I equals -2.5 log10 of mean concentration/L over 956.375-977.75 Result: 0.05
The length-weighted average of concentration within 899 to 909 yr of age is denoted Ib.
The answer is 31.3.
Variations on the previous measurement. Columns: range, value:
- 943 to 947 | 41.2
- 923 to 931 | 40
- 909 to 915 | 28.8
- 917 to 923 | 38.6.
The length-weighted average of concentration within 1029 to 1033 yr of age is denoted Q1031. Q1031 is 46.9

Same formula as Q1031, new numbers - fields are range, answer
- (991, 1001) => 43.7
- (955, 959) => 41.3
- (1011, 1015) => 44.1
